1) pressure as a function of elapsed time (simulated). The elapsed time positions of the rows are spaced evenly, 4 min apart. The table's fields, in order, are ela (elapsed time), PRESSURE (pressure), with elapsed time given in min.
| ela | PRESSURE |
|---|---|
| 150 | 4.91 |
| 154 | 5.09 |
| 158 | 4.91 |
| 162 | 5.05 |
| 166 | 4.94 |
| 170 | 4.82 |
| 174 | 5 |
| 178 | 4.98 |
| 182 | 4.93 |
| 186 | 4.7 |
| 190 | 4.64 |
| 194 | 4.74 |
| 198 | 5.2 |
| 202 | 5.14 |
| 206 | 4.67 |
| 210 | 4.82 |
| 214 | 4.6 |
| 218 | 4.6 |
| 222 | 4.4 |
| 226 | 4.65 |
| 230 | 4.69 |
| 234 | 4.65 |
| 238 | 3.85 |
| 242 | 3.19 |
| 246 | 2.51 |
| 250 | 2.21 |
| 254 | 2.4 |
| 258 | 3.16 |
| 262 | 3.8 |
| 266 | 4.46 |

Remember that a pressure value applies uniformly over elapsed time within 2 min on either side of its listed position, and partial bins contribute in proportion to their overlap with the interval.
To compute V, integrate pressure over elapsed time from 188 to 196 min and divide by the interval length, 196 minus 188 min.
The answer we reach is 4.69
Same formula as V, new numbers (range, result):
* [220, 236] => 4.6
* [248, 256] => 2.3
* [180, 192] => 4.76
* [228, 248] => 3.78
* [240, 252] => 2.64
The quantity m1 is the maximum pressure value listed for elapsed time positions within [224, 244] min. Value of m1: 4.69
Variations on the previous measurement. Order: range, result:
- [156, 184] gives 5.05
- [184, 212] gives 5.2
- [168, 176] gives 5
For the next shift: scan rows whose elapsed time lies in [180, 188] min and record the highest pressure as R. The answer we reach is 4.93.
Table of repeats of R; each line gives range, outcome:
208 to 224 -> 4.82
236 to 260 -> 3.85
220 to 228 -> 4.65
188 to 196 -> 4.74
